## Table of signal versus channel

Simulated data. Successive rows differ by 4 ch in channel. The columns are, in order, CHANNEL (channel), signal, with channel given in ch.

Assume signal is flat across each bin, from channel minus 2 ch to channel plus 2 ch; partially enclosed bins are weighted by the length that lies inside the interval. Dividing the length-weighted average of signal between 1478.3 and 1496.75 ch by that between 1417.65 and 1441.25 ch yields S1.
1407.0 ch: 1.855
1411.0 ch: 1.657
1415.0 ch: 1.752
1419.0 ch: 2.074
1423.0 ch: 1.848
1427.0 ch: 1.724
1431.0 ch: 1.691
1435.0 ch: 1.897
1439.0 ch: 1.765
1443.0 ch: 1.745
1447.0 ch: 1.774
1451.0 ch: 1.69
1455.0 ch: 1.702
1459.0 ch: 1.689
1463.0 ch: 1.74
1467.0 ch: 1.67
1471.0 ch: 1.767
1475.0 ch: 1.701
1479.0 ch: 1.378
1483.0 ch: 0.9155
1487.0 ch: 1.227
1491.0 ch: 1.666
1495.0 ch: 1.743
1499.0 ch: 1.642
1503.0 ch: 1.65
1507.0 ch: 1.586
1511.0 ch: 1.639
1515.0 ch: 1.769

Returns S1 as 0.8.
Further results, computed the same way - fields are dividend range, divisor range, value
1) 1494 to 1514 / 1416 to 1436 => 0.90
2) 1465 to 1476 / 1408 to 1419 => 0.96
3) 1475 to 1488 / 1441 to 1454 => 0.72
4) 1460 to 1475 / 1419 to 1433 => 0.96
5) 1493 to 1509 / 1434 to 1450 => 0.93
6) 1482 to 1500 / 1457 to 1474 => 0.85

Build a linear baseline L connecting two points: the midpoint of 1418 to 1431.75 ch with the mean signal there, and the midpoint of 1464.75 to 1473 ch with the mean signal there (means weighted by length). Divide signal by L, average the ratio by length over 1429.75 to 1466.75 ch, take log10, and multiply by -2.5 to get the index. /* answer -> 0.02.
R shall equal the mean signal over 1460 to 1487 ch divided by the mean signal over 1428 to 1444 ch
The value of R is 0.9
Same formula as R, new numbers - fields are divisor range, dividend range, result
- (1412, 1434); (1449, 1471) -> 0.94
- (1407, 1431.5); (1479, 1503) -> 0.81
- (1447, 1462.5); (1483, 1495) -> 0.82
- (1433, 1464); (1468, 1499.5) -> 0.86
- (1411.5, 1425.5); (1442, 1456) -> 0.93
